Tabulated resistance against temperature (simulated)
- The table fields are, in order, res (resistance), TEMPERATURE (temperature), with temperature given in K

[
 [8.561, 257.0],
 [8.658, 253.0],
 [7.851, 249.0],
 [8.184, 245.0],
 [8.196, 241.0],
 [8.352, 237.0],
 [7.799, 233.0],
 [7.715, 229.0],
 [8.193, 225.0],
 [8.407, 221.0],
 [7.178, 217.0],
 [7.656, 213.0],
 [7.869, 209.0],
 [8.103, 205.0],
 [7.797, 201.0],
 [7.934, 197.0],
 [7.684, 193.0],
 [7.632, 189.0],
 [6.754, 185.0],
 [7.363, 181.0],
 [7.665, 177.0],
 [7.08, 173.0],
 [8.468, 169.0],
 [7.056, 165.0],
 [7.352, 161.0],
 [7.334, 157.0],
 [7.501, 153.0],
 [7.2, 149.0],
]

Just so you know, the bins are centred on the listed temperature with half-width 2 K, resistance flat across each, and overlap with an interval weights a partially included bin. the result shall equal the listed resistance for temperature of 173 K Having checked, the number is 7.08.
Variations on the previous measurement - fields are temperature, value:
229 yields 7.715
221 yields 8.407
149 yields 7.2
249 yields 7.851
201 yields 7.797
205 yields 8.103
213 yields 7.656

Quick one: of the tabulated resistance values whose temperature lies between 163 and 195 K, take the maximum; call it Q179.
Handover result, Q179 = 8.468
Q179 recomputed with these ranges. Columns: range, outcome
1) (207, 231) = 8.407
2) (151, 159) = 7.501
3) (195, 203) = 7.934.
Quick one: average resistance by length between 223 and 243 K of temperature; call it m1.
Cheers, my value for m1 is 8.05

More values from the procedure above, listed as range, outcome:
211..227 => 7.86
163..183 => 7.53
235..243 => 8.27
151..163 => 7.4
